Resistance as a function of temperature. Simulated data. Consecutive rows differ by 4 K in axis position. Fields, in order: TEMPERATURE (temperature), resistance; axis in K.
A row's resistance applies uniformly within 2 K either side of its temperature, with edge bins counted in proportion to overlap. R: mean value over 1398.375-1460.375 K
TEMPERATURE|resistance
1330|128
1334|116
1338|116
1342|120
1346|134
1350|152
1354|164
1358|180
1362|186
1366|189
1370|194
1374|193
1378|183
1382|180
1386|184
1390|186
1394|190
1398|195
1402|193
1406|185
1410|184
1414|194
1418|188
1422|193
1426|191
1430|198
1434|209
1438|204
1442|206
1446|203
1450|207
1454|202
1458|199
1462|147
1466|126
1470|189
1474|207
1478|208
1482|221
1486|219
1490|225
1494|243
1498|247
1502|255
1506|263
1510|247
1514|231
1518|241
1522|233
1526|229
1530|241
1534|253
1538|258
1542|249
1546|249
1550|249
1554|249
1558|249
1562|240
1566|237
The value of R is 197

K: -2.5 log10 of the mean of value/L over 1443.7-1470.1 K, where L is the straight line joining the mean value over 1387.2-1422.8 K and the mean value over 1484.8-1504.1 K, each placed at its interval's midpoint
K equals 0.20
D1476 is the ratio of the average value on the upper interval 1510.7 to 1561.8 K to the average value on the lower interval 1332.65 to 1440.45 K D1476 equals 1.4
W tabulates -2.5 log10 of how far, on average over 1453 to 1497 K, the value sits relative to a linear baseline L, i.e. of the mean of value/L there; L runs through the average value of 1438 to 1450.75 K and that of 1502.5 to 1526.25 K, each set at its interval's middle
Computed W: 0.11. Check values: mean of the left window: 205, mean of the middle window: 200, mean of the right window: 242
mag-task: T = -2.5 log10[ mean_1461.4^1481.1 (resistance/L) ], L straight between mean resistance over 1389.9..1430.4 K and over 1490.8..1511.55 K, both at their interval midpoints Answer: 0.27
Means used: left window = 191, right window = 250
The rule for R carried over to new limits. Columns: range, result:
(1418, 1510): 208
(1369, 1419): 188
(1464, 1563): 233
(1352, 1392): 184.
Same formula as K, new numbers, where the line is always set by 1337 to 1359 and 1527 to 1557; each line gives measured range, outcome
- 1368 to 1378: -0.21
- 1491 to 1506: -0.11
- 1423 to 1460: -0.04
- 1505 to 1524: -0.04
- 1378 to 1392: -0.12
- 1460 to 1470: 0.37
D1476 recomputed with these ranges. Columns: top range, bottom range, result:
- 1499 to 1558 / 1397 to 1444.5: 1.26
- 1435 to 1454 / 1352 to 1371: 1.13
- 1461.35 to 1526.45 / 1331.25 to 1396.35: 1.33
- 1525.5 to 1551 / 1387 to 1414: 1.31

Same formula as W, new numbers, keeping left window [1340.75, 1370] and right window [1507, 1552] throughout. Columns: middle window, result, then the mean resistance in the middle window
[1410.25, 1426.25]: 0.01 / 191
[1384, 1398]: -0.04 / 188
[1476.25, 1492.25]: 0.02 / 219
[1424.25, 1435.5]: 0.00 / 199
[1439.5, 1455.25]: 0.01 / 205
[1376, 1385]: -0.04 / 182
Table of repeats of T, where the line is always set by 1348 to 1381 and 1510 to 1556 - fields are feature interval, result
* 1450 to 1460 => 0.07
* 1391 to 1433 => 0.04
